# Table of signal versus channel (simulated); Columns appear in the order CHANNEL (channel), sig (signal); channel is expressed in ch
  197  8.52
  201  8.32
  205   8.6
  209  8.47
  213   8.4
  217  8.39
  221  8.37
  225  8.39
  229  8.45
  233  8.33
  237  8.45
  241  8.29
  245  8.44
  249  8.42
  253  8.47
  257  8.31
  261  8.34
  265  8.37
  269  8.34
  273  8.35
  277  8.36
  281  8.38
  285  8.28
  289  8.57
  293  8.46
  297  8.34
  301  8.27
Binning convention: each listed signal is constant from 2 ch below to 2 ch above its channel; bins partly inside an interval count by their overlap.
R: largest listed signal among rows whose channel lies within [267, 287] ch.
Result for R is 8.38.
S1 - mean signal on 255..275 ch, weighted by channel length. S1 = 8.34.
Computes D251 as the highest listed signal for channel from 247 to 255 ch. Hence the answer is 8.47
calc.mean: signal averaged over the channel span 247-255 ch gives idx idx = 8.45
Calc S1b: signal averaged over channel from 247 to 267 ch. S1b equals 8.38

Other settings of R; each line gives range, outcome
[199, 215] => 8.6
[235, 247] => 8.45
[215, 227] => 8.39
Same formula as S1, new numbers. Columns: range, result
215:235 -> 8.39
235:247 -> 8.39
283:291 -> 8.43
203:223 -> 8.45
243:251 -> 8.43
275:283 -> 8.37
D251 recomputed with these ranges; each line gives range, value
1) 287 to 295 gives 8.57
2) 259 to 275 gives 8.37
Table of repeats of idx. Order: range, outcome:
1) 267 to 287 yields 8.34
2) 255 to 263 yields 8.32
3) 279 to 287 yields 8.33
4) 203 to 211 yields 8.54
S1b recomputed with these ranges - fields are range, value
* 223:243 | 8.38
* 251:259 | 8.39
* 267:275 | 8.34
